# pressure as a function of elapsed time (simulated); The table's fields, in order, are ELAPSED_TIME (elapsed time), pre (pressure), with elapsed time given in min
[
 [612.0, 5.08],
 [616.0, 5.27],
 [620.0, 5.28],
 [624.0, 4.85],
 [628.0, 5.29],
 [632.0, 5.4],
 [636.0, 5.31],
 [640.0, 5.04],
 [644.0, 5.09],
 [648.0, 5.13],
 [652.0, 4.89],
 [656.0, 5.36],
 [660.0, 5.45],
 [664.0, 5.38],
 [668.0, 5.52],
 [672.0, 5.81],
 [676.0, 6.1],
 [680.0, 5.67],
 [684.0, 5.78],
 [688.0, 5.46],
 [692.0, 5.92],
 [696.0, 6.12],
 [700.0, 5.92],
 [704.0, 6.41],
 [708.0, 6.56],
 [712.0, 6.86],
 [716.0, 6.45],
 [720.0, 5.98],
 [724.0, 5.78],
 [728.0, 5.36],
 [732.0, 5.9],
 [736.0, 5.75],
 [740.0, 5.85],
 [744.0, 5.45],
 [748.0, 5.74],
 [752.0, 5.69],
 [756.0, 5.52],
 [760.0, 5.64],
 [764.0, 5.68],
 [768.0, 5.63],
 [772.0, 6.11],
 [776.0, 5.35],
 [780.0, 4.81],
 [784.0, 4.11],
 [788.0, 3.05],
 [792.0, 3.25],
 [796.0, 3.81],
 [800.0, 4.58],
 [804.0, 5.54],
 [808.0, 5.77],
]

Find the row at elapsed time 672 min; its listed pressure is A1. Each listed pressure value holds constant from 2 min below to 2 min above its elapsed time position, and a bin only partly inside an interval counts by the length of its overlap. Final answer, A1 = 5.81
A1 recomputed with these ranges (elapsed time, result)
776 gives 5.35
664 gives 5.38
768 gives 5.63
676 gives 6.1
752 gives 5.69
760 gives 5.64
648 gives 5.13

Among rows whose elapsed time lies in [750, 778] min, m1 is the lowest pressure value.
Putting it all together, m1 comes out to 5.35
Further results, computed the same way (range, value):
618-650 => 4.85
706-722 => 5.98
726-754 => 5.36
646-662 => 4.89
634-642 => 5.04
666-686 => 5.52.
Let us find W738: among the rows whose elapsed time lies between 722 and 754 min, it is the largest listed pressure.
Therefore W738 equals 5.9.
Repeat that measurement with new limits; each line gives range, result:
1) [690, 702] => 6.12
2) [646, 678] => 6.1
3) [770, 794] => 6.11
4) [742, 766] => 5.74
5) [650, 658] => 5.36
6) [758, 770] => 5.68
